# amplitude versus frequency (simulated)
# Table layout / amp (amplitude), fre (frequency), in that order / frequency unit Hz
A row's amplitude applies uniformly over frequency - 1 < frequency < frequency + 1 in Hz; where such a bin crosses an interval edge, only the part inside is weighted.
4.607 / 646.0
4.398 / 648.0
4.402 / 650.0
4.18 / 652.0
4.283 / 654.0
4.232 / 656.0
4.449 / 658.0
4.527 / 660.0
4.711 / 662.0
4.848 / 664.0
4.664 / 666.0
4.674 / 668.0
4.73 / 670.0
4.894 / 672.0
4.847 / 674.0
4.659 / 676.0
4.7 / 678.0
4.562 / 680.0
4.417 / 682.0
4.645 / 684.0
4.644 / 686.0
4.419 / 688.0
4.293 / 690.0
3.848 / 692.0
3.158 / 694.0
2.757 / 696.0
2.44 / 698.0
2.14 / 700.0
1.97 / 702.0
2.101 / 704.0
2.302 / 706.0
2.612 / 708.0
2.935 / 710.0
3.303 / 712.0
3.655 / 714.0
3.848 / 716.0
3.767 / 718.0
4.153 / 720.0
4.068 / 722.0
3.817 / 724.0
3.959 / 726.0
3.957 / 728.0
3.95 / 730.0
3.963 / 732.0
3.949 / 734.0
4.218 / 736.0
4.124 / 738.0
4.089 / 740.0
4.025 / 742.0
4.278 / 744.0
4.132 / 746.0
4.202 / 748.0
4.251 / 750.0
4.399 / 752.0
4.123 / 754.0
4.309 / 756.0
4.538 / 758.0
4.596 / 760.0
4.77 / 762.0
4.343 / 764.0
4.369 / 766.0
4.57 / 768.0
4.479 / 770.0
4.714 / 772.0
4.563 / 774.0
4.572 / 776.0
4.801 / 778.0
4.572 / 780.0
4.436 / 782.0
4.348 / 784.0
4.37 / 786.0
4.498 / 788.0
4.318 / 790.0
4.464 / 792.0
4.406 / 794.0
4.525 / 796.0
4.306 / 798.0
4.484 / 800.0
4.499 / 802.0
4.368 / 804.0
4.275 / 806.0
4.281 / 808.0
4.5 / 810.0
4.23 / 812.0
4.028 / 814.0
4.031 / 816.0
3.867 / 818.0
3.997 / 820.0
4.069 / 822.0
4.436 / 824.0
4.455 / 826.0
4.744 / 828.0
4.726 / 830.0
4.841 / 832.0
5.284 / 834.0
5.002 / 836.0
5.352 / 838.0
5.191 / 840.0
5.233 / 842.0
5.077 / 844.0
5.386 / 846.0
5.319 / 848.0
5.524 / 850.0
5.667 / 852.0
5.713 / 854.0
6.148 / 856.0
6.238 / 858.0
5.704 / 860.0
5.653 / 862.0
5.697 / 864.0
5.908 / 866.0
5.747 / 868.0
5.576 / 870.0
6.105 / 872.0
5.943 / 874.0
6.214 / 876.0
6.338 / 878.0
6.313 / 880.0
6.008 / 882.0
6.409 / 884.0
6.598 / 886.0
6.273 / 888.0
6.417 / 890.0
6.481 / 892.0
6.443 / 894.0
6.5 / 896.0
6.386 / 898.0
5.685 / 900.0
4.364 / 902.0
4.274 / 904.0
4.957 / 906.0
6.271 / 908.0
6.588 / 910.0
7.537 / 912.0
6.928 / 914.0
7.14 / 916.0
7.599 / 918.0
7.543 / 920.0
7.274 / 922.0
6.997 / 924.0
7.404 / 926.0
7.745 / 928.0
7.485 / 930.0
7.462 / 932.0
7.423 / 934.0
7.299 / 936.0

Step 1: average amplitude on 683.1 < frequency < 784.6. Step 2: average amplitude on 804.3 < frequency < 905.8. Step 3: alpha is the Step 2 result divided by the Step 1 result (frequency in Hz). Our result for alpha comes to 1.37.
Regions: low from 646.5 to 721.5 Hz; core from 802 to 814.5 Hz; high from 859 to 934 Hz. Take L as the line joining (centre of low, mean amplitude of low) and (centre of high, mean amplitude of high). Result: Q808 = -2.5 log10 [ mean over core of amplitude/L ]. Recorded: 0.24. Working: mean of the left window 3.93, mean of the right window 6.39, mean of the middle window 4.31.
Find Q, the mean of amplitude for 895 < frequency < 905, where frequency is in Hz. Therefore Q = 5.44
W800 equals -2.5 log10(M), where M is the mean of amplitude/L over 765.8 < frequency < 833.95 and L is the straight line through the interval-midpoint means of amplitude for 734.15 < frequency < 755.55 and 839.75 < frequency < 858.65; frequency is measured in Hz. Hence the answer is 0.11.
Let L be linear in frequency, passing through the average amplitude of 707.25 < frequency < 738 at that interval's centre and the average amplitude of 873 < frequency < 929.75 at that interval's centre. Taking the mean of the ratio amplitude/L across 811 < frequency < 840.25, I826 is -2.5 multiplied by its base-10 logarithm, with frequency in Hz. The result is 0.18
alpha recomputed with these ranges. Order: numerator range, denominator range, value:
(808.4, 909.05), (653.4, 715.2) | 1.40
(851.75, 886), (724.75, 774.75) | 1.40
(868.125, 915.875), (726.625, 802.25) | 1.41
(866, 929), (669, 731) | 1.71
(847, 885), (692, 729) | 1.86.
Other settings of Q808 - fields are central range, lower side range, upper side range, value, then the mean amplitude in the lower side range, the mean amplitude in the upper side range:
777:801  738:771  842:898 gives 0.08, 4.34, 5.97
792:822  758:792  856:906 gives 0.16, 4.52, 5.95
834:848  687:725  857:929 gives 0.05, 3.24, 6.31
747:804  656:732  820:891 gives 0.06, 3.88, 5.56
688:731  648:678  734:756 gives 0.29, 4.58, 4.18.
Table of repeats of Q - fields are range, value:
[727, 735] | 3.95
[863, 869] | 5.78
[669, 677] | 4.78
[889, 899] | 6.45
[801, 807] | 4.38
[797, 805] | 4.41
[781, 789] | 4.41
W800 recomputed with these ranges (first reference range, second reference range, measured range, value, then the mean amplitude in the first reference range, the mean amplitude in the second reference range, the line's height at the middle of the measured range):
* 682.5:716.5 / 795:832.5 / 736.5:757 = -0.14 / 3.25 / 4.34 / 3.7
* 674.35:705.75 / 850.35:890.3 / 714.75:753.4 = 0.04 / 3.64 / 6.02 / 4.22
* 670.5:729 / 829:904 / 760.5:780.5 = 0.00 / 3.69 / 5.75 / 4.57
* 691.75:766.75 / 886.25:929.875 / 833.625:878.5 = 0.01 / 3.72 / 6.54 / 5.72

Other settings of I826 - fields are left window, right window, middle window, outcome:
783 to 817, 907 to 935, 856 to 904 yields 0.042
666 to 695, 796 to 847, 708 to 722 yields 0.251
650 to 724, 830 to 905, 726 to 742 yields 0.092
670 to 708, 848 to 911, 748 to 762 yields 0.023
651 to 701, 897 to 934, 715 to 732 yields 0.194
